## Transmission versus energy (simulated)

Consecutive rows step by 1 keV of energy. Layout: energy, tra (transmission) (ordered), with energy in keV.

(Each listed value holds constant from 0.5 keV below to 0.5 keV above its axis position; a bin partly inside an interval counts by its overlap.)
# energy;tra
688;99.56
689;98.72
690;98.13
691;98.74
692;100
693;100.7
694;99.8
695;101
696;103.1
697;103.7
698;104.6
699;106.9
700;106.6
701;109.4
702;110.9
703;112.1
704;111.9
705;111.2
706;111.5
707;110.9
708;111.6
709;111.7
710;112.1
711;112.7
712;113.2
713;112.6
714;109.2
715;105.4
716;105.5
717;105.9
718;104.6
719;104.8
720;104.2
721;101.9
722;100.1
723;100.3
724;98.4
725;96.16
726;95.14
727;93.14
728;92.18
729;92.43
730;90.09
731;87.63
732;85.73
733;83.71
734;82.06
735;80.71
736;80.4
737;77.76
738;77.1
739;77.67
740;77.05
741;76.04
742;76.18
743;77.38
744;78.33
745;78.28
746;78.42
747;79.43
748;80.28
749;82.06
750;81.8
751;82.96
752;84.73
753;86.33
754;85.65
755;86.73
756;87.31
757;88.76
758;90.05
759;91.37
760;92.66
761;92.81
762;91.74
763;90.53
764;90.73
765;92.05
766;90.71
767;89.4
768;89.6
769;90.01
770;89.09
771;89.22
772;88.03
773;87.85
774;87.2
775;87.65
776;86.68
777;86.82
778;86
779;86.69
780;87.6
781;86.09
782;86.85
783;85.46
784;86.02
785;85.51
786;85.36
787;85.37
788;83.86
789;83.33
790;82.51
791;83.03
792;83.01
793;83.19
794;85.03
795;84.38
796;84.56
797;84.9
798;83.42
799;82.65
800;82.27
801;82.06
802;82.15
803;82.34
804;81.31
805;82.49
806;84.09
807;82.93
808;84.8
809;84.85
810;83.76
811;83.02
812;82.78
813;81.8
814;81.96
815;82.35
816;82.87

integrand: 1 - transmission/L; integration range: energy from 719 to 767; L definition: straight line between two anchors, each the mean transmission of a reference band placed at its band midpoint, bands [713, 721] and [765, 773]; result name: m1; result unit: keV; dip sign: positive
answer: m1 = 5.1 keV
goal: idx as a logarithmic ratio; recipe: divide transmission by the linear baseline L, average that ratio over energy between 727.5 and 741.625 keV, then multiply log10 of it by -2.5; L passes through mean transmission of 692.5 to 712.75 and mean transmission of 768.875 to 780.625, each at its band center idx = 0.20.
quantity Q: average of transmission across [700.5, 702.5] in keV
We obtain 110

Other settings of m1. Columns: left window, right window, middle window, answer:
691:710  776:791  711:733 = 0.4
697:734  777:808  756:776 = 0.2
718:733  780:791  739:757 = 2.1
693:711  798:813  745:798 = 2.7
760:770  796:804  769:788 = 0.2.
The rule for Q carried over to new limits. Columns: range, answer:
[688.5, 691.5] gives 98.5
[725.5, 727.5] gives 94.1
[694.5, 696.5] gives 102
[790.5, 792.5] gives 83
